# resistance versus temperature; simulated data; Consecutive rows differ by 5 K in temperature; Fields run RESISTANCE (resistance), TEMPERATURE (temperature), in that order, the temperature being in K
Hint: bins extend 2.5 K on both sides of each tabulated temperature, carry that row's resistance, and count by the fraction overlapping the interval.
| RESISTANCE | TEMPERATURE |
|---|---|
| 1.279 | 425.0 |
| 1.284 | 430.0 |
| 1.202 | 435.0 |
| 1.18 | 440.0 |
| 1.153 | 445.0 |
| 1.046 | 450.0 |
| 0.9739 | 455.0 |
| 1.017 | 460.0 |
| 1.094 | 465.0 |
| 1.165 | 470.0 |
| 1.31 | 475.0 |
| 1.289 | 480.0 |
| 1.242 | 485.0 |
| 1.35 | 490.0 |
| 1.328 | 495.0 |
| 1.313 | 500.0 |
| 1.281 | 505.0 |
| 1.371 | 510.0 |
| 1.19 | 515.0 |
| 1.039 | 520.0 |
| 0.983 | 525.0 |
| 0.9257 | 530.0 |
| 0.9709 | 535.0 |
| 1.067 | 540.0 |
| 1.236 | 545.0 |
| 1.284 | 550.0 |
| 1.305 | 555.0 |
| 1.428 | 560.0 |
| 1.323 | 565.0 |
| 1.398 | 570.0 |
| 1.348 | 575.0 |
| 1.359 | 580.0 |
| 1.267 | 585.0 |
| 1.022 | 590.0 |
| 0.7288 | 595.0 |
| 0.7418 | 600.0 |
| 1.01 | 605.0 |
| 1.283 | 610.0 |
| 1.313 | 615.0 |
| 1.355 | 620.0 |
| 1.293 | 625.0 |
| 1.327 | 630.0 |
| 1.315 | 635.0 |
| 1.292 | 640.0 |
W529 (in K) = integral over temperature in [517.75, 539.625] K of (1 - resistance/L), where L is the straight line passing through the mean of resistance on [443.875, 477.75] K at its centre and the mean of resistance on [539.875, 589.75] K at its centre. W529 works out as 4.4 K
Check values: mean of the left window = 1.11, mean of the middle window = 0.987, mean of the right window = 1.3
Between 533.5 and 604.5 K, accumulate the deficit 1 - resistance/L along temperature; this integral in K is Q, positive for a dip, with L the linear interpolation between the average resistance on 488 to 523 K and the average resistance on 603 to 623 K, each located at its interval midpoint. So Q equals 4.4 K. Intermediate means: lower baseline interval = 1.26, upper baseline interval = 1.25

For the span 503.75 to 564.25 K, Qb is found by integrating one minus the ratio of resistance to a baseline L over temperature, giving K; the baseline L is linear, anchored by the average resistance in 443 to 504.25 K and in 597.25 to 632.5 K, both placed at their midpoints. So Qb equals 0.7 K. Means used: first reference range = 1.19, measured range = 1.18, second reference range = 1.19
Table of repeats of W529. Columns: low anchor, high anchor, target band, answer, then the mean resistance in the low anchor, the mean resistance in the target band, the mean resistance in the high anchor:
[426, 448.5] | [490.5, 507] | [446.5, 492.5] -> 3.6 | 1.2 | 1.16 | 1.31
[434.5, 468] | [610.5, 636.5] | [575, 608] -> 5.8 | 1.09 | 1.05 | 1.32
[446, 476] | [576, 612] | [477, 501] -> -4.8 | 1.09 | 1.3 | 1.07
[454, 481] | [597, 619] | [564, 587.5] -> -4.9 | 1.14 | 1.34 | 1.1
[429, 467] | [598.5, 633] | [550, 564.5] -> -2.2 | 1.11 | 1.35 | 1.2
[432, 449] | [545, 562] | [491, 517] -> -1.0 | 1.17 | 1.3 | 1.32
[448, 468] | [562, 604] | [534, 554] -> -0.9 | 1.04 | 1.16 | 1.15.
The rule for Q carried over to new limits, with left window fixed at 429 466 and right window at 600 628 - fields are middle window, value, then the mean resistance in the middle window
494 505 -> -1.6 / 1.31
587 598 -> 2.8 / 0.887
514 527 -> 1.1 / 1.06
